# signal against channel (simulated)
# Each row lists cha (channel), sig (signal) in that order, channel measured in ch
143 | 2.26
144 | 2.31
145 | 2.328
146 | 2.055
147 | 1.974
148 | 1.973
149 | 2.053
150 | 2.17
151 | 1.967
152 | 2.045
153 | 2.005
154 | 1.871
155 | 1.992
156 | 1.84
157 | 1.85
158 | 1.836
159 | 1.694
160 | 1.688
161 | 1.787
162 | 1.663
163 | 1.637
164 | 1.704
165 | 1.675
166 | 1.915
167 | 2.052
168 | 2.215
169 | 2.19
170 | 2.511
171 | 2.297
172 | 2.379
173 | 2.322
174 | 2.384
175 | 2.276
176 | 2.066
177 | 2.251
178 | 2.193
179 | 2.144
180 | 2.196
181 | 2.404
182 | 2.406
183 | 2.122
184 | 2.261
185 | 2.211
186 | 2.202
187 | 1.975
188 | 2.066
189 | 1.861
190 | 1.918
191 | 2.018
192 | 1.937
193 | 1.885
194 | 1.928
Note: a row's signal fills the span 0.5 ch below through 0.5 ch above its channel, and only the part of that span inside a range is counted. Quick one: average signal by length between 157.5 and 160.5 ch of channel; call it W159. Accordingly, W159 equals 1.74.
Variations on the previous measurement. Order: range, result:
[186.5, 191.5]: 1.97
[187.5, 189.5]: 1.96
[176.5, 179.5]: 2.2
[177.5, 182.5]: 2.27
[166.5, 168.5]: 2.13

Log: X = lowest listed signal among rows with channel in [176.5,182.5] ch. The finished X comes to 2.144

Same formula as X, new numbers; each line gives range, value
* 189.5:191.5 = 1.918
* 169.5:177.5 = 2.066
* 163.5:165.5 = 1.675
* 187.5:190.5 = 1.861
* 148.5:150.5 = 2.053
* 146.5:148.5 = 1.973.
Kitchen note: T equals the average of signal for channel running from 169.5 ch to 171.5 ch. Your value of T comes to 2.4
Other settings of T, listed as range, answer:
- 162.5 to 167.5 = 1.8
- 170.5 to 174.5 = 2.35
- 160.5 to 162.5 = 1.73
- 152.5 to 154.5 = 1.94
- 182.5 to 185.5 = 2.2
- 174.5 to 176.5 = 2.17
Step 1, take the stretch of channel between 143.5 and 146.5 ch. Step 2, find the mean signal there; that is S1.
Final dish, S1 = 2.23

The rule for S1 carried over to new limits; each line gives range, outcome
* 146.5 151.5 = 2.03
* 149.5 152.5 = 2.06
